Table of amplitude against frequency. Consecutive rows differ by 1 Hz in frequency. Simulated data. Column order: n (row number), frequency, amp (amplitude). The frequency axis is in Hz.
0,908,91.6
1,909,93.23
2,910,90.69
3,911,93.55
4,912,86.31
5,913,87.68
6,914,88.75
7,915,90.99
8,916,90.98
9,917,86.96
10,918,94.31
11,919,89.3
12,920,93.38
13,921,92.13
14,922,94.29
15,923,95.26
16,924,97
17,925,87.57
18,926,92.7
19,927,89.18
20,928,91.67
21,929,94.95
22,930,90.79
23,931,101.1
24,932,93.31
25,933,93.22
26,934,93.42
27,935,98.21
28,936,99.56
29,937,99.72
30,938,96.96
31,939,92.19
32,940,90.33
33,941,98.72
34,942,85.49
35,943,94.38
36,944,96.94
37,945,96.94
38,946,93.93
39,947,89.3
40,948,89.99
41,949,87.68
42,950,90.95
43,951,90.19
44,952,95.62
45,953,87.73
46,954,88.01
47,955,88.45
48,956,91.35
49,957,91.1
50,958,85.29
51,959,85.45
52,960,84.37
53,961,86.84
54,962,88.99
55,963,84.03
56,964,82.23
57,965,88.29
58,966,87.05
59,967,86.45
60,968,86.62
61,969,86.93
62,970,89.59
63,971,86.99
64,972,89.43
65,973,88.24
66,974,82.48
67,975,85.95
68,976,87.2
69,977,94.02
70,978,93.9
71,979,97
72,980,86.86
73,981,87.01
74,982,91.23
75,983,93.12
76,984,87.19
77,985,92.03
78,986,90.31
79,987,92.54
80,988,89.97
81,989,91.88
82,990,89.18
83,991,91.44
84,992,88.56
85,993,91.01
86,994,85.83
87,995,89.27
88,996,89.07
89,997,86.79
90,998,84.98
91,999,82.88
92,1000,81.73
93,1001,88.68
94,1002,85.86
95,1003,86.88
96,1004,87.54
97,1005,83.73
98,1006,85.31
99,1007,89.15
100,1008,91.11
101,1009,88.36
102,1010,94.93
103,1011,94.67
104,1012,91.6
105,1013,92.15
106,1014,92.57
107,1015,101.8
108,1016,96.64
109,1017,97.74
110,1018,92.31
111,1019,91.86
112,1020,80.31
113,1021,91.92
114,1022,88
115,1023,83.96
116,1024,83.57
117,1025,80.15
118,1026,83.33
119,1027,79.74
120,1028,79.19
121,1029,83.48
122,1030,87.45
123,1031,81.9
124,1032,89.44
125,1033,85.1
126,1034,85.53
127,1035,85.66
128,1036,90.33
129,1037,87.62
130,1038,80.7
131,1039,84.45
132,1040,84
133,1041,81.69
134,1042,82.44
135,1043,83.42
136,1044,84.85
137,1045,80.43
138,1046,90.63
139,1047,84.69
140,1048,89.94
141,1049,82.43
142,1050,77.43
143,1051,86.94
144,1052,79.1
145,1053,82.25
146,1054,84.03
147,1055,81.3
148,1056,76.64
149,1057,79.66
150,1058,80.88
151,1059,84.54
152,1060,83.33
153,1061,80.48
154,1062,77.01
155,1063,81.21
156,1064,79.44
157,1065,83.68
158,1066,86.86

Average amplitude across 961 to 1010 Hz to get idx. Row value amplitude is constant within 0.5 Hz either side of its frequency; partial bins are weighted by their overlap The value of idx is 88.3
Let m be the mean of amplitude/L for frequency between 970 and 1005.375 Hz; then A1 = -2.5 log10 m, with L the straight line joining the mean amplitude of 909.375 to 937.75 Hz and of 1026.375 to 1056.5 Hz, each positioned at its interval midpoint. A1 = -0.01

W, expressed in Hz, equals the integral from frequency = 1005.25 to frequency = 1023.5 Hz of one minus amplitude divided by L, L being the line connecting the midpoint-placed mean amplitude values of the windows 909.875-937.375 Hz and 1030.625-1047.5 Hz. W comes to -1.0 Hz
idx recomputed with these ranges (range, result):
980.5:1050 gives 87.5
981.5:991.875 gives 90.8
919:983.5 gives 90.9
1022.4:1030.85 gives 82.6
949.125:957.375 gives 90.3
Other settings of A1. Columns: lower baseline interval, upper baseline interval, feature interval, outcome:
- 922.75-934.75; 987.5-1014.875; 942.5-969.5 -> 0.03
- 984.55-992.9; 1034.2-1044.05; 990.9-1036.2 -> 0.00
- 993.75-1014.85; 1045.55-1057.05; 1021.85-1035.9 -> 0.02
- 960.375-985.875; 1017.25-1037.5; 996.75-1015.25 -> -0.03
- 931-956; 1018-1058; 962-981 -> 0.03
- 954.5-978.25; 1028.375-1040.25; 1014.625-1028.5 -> -0.02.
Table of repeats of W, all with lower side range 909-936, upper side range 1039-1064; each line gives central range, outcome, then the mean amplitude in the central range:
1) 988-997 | -0.2 Hz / 89.4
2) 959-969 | 0.3 Hz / 86.1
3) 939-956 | -0.2 Hz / 91.6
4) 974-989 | -0.4 Hz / 90.4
